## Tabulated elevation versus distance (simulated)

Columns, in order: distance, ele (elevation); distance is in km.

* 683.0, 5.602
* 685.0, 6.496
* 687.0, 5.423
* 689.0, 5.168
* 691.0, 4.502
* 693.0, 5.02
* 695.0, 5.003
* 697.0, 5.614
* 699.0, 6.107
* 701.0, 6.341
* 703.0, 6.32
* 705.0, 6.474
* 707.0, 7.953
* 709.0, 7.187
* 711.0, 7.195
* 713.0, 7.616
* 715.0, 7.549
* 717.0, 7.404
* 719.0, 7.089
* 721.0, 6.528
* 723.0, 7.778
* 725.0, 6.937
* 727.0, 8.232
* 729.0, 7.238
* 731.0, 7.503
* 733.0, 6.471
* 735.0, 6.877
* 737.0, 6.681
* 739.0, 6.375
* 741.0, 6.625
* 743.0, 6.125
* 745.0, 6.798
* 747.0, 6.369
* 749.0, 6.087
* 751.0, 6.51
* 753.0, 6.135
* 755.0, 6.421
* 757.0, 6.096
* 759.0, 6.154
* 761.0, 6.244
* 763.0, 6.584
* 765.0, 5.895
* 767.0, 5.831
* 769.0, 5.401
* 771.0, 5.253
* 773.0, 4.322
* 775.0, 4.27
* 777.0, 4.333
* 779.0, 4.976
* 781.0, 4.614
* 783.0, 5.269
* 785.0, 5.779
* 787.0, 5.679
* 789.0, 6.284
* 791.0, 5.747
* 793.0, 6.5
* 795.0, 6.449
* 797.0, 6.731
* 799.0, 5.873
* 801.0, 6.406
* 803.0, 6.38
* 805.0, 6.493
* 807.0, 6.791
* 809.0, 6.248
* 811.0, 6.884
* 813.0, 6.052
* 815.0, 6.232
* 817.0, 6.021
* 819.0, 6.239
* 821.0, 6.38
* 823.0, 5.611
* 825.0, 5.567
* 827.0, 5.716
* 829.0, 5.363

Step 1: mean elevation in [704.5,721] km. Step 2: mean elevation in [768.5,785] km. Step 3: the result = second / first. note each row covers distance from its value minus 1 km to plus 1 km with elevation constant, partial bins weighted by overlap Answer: 0.7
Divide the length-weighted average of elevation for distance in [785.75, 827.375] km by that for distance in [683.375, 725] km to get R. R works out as 0.96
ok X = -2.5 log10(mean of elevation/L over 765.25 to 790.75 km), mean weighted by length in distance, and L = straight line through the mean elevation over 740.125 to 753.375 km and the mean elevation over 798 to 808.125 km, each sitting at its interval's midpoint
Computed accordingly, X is 0.22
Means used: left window 6.39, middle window 5.21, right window 6.39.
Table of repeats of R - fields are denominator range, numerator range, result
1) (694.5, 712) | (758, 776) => 0.85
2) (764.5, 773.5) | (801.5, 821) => 1.19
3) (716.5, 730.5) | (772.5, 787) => 0.67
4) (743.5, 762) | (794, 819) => 1.01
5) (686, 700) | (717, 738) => 1.36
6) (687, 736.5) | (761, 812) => 0.87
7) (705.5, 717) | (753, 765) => 0.84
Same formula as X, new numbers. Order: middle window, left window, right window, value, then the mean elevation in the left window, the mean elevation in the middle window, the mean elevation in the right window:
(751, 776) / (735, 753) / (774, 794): 0.03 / 6.45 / 5.75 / 5.35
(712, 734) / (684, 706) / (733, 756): -0.19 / 5.68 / 7.3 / 6.46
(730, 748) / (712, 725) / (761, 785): -0.02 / 7.3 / 6.65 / 5.23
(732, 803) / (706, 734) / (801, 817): 0.15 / 7.33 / 5.95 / 6.41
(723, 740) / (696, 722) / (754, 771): -0.09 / 6.88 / 7.08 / 6.03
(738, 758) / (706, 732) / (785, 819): 0.11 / 7.4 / 6.35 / 6.28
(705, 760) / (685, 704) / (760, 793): -0.24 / 5.55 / 6.88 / 5.44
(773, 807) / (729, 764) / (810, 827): 0.09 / 6.5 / 5.73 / 6.1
